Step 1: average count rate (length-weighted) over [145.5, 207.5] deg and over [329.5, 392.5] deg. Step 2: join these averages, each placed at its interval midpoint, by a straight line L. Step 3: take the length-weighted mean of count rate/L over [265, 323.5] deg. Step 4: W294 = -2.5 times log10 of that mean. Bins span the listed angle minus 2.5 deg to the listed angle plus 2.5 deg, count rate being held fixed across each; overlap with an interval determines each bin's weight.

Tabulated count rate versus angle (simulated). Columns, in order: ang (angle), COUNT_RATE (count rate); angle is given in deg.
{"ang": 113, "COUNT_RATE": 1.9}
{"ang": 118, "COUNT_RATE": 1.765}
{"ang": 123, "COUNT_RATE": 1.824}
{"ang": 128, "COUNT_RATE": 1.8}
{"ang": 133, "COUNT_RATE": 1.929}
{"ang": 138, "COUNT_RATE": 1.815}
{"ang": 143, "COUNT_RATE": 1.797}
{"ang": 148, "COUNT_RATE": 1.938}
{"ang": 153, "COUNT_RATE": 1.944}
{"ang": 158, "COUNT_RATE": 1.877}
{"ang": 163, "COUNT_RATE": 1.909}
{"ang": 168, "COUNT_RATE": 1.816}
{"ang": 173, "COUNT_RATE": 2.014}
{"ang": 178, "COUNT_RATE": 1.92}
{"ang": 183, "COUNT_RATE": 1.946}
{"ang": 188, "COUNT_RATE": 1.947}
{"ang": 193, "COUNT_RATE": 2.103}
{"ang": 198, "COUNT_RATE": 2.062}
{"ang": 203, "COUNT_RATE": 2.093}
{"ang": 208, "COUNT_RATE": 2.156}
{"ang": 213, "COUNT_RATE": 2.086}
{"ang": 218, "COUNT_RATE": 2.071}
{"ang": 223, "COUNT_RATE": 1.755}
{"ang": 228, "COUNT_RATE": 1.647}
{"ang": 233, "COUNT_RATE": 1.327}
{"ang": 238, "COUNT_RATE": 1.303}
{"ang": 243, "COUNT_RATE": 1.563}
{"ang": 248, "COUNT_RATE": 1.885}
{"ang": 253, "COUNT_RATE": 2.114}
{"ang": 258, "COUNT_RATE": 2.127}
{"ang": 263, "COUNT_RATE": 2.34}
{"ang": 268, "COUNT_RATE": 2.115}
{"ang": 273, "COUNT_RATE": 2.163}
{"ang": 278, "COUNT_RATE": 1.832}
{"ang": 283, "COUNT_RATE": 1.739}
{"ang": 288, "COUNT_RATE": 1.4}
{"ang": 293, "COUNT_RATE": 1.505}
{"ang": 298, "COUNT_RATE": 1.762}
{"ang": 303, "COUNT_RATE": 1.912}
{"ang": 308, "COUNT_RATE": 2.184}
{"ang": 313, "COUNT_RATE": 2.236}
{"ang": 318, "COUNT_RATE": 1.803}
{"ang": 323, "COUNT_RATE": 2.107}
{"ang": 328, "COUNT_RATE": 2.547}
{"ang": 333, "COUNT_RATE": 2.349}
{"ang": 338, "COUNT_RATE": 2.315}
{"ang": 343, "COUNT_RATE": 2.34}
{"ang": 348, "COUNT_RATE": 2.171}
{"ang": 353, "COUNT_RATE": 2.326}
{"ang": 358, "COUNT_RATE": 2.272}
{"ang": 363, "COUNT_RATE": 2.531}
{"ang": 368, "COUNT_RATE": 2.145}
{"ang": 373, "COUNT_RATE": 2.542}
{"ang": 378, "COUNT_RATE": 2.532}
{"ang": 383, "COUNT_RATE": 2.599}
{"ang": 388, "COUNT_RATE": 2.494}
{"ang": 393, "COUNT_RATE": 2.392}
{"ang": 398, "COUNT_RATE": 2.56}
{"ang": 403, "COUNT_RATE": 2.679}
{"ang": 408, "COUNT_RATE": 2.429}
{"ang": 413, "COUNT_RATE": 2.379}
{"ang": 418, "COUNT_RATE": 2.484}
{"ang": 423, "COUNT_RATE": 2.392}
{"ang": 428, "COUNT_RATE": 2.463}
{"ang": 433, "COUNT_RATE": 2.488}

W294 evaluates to 0.18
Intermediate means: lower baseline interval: 1.97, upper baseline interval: 2.39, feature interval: 1.89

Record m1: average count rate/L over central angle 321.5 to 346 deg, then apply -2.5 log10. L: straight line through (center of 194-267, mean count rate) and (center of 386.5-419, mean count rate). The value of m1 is -0.04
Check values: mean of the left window 1.9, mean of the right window 2.49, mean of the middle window 2.34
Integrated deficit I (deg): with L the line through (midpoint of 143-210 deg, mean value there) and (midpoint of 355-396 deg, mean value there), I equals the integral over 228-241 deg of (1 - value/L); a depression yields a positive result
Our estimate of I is 4.4 deg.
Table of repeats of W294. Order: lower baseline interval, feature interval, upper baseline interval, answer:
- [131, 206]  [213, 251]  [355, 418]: 0.23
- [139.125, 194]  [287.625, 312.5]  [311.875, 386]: 0.21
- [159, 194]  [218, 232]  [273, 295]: 0.06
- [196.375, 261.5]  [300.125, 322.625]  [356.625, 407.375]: 0.08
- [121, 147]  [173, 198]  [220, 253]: -0.15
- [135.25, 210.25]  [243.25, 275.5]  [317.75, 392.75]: 0.03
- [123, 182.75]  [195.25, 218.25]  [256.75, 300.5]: -0.12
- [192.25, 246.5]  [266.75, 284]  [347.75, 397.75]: 0.04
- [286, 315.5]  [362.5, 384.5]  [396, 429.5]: -0.09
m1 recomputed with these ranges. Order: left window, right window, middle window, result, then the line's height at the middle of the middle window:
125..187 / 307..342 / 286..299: 0.371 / 2.16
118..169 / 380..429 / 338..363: 0.024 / 2.36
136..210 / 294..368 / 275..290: 0.249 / 2.12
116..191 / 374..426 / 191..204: -0.048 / 1.99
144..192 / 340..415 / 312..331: 0.058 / 2.29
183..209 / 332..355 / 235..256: 0.238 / 2.14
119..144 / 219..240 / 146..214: -0.175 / 1.69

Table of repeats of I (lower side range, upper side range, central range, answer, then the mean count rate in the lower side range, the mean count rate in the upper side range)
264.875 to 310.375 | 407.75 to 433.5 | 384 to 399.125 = -1.2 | 1.85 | 2.44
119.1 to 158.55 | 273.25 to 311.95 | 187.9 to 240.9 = -0.8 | 1.86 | 1.8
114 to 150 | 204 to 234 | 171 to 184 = -0.7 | 1.84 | 1.88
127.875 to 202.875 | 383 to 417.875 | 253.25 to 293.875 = 4.8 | 1.93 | 2.5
